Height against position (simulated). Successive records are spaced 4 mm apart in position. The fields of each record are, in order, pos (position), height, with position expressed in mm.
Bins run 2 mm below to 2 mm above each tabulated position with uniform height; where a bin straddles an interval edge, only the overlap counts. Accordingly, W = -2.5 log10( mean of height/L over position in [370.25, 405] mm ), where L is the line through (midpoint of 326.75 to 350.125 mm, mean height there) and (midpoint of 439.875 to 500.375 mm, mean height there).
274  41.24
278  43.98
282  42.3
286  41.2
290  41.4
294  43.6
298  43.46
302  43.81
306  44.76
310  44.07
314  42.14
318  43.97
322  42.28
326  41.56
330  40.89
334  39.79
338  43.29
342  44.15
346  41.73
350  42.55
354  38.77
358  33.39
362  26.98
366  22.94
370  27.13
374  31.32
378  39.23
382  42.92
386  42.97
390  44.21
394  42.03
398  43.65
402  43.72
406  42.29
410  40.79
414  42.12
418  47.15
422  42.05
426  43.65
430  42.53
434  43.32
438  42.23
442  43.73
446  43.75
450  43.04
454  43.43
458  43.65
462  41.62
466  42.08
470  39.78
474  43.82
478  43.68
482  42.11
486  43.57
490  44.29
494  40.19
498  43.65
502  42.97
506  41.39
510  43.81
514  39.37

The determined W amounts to 0.046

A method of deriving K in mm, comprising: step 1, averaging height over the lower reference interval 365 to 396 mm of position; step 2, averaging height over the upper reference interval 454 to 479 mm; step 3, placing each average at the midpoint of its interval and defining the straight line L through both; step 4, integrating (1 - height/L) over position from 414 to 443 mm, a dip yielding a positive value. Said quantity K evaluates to -2.4 mm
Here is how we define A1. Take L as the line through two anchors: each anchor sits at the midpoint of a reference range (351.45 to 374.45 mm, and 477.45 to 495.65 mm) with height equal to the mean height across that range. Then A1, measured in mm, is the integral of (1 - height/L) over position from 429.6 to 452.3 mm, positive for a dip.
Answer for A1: -3.0 mm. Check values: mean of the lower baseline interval 30.3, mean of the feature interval 43.1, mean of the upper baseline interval 42.7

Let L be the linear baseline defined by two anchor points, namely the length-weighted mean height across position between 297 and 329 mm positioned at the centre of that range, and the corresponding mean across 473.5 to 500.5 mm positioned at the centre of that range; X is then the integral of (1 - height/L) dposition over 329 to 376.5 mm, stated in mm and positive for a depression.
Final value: 7.8 mm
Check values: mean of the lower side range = 43.2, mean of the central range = 36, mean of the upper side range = 43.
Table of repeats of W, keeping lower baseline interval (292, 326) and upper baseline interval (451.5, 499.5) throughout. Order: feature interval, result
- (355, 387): 0.28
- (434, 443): 0.00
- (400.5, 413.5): 0.02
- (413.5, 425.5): -0.03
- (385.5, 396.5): 0.00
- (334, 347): 0.02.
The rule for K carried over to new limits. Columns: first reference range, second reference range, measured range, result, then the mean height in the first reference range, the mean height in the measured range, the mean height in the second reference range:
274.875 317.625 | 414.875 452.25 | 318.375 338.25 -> 0.71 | 43.1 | 41.6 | 43.5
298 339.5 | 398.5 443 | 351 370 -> 5.34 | 42.7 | 30.8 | 43.1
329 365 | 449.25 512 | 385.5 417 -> -2.05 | 38.6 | 42.9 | 42.7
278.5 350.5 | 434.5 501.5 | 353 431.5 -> 6.90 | 42.6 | 39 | 42.8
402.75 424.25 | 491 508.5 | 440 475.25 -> -0.14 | 42.9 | 42.7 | 42.2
